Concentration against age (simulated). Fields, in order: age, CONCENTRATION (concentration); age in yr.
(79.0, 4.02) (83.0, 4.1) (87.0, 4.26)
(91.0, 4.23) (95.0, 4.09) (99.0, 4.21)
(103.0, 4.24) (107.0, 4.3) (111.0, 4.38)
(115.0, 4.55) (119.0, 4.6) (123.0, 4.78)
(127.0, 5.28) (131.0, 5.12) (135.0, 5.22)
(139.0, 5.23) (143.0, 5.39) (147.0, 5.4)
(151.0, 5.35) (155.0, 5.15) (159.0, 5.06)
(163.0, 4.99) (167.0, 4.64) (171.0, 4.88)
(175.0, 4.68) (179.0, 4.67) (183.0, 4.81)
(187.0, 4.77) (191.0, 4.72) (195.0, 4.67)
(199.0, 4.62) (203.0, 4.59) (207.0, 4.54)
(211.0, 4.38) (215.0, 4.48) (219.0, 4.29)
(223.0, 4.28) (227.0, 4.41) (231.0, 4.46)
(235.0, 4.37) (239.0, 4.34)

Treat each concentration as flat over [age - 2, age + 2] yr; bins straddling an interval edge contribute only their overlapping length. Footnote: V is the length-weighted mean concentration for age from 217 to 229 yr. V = 4.33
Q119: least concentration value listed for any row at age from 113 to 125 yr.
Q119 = 4.55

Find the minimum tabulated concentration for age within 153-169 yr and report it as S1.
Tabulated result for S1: 4.64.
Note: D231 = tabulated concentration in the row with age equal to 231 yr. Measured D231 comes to 4.46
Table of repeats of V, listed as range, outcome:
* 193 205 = 4.63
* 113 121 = 4.57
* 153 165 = 5.07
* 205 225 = 4.39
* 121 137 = 5.1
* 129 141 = 5.19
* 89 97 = 4.16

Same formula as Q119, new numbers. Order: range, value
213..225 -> 4.28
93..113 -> 4.09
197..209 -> 4.54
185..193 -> 4.72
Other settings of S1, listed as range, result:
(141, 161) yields 5.06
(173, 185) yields 4.67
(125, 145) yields 5.12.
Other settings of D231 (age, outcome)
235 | 4.37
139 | 5.23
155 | 5.15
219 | 4.29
